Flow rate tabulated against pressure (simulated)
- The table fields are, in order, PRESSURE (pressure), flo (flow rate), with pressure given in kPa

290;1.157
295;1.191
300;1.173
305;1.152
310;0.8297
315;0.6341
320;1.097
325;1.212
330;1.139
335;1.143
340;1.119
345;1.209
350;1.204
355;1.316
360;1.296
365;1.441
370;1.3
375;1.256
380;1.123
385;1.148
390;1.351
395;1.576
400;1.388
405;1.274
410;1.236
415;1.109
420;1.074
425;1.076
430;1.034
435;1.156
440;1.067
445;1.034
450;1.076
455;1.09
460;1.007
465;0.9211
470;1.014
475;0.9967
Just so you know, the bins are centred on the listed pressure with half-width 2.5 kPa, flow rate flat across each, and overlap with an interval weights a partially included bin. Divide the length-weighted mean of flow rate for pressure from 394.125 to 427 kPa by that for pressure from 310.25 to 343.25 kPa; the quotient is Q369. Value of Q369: 1.2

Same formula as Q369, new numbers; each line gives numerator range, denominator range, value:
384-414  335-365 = 1.07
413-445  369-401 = 0.83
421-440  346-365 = 0.84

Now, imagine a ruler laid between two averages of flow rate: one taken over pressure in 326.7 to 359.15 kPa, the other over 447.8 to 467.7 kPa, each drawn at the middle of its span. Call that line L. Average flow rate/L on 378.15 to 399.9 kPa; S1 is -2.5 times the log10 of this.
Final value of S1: -0.17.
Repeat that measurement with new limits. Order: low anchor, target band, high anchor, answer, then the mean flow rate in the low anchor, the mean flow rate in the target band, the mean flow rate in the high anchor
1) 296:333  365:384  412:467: -0.19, 1.04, 1.25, 1.06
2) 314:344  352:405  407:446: -0.20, 1.09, 1.32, 1.1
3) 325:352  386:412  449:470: -0.23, 1.17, 1.35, 1.02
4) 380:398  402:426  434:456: 0.05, 1.33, 1.16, 1.08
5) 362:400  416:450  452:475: 0.05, 1.32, 1.08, 1.01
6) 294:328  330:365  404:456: -0.16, 1.04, 1.23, 1.11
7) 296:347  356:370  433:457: -0.25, 1.07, 1.35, 1.08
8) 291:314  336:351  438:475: -0.12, 1.06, 1.17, 1.03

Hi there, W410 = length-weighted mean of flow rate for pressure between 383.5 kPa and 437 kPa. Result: 1.22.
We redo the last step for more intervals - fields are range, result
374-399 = 1.3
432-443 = 1.1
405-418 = 1.19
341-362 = 1.25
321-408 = 1.26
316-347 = 1.13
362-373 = 1.36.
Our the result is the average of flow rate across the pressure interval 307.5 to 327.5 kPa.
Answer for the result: 0.943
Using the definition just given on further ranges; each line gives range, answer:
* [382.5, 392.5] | 1.25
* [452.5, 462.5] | 1.05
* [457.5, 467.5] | 0.964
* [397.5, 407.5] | 1.33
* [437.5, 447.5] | 1.05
